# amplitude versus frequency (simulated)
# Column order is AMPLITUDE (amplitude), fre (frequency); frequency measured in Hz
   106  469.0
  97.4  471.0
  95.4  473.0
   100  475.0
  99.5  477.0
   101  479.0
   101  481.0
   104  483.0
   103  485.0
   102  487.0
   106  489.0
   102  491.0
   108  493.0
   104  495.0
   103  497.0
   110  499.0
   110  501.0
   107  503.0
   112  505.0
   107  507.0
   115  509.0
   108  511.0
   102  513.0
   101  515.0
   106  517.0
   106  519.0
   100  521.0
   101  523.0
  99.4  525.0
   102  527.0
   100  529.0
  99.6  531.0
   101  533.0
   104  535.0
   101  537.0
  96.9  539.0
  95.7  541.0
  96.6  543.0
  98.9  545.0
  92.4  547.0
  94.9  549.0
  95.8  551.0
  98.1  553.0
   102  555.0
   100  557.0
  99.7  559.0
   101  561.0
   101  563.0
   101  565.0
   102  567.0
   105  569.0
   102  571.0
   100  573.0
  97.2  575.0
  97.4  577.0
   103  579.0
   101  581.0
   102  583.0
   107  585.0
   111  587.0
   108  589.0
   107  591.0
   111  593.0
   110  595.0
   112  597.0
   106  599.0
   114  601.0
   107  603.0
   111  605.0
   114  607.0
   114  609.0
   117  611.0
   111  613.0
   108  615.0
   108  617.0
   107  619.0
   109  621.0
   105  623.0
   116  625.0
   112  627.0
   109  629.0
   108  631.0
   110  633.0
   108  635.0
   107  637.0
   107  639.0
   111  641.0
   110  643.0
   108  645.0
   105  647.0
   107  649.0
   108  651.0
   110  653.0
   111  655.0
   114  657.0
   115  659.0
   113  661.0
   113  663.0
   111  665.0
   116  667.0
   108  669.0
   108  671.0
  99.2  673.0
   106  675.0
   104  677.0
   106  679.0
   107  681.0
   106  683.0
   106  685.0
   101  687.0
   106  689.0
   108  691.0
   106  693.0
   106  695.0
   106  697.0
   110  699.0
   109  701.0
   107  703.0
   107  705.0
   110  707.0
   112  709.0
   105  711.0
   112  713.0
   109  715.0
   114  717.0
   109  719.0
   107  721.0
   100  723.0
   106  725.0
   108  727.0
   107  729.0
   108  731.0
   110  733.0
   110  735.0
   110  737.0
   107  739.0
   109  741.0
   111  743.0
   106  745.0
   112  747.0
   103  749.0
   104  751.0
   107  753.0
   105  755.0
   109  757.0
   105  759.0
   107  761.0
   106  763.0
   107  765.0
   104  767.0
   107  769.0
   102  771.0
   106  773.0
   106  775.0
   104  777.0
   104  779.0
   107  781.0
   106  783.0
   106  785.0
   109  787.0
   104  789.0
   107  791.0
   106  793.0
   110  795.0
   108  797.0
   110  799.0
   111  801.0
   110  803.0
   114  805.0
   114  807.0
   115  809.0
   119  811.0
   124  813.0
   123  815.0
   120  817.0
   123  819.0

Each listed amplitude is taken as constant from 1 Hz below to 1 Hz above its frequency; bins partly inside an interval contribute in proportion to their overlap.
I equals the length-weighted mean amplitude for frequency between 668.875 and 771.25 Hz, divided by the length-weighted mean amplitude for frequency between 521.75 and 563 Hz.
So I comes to 1.08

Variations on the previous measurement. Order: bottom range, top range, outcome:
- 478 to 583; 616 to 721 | 1.06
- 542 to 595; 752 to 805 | 1.05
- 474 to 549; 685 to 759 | 1.05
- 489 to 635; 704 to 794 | 1.02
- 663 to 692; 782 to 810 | 1.02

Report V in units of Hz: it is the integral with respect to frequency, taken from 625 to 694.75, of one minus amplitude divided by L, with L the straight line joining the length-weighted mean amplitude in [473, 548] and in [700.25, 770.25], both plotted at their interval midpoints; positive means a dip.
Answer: -1.60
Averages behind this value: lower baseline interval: 103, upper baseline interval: 108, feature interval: 108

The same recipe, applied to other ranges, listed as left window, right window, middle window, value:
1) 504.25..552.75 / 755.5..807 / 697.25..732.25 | -0.9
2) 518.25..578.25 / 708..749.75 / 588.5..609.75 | -1.7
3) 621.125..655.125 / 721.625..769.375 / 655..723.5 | -0.1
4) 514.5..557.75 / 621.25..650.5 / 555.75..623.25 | -1.0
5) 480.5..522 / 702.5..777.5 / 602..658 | -1.7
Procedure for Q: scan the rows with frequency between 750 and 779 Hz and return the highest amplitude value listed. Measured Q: 109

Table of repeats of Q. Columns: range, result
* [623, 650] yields 116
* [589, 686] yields 117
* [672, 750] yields 114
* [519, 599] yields 112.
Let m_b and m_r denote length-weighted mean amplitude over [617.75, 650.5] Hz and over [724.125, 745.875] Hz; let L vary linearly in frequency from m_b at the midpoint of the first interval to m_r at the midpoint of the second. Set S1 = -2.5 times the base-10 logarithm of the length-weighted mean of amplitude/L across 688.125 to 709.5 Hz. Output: 0.01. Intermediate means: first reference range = 109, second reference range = 108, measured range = 108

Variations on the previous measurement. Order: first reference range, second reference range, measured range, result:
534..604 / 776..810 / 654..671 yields -0.07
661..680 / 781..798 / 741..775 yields 0.01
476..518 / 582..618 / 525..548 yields 0.09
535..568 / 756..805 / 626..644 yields -0.08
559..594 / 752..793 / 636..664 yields -0.06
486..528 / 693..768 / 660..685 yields -0.01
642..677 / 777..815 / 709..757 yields 0.02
